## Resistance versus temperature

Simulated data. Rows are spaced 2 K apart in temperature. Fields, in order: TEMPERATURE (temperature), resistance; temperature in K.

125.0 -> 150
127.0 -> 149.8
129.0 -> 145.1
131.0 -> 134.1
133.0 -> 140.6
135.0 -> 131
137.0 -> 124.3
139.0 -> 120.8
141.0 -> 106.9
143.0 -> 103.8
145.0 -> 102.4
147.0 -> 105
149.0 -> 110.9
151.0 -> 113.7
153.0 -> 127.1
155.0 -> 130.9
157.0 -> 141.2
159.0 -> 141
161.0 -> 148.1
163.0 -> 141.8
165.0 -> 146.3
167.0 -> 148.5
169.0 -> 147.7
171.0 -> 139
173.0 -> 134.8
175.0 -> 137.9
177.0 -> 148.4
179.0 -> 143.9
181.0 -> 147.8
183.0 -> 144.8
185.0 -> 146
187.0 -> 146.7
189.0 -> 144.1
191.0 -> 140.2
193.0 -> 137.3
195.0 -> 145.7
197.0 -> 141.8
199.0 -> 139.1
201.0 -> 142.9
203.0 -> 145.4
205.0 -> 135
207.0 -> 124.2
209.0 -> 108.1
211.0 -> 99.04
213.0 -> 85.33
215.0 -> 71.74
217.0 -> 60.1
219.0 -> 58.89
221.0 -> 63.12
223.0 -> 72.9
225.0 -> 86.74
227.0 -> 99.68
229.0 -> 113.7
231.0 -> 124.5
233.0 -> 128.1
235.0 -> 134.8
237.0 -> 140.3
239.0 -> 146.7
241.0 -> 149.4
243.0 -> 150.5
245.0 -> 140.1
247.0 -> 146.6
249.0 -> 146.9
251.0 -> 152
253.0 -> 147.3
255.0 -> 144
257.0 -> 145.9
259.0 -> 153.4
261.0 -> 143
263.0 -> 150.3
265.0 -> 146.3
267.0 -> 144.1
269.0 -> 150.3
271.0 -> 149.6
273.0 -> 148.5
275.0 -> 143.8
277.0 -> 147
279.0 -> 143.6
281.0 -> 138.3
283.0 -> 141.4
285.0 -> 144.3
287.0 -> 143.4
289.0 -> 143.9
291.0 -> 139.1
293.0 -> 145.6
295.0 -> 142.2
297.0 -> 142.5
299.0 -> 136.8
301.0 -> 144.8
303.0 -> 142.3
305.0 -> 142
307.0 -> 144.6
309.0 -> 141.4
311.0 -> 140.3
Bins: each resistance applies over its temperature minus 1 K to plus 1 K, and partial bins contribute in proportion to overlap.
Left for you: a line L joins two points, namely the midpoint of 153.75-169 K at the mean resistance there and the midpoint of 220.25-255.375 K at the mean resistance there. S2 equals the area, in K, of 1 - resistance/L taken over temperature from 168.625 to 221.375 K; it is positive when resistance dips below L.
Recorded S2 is 4.2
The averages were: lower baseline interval 143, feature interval 126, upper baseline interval 127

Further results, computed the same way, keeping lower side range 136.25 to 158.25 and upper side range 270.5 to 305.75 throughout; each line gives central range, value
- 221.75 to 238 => 2.55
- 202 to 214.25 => 1.24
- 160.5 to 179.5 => -3.47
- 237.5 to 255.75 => -1.53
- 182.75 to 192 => -1.47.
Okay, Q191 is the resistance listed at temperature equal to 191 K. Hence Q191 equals 140.2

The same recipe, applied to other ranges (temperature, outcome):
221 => 63.12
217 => 60.1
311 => 140.3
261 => 143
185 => 146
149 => 110.9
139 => 120.8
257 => 145.9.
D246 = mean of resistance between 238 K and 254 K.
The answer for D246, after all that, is 147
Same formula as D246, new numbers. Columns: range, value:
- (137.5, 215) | 131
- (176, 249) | 124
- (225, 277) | 141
